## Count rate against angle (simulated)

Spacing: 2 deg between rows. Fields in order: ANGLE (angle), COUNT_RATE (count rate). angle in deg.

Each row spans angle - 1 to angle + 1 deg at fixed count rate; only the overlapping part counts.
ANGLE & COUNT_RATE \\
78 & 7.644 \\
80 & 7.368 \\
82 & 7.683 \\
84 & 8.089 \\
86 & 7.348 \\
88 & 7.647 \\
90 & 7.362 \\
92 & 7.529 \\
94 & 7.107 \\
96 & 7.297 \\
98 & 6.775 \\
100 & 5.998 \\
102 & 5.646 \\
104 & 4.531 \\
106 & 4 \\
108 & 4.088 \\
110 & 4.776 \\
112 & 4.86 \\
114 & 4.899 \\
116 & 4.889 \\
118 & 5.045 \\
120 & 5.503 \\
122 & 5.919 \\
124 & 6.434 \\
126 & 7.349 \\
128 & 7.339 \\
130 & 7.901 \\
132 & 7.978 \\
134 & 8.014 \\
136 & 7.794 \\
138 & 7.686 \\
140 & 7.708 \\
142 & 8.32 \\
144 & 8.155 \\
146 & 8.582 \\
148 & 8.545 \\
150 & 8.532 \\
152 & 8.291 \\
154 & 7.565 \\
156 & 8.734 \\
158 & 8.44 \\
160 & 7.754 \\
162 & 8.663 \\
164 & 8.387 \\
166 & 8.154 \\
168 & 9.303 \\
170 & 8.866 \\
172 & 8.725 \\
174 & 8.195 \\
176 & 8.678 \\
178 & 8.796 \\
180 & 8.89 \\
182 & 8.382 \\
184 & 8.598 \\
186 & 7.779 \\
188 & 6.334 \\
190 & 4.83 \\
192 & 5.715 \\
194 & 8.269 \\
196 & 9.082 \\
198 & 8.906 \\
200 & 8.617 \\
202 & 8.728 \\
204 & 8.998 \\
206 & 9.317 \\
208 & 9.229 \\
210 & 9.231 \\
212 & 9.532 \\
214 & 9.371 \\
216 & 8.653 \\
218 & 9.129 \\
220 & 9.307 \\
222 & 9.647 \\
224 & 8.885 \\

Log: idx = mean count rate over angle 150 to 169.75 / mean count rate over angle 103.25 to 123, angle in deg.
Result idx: 1.73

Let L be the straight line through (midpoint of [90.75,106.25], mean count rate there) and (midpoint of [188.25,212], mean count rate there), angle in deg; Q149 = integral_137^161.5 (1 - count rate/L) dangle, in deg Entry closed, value -3.2 deg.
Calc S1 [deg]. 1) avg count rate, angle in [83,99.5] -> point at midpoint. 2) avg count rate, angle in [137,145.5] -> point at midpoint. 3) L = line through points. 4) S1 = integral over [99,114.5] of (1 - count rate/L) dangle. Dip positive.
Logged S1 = 5.55 deg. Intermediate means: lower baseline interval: 7.35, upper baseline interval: 8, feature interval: 4.85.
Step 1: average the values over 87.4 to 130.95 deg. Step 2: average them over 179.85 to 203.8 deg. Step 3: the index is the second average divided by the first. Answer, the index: 1.30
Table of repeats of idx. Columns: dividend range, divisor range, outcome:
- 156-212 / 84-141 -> 1.30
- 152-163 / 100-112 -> 1.74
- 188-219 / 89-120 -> 1.49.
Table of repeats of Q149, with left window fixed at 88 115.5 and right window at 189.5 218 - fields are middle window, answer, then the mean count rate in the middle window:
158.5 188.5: -2.6 deg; 8.4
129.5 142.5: -2.3 deg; 7.9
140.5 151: -2.1 deg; 8.39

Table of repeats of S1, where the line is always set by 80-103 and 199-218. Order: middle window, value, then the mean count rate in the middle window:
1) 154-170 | -0.3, 8.46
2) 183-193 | 2.4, 6.65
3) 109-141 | 5.0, 6.51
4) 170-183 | -0.1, 8.63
